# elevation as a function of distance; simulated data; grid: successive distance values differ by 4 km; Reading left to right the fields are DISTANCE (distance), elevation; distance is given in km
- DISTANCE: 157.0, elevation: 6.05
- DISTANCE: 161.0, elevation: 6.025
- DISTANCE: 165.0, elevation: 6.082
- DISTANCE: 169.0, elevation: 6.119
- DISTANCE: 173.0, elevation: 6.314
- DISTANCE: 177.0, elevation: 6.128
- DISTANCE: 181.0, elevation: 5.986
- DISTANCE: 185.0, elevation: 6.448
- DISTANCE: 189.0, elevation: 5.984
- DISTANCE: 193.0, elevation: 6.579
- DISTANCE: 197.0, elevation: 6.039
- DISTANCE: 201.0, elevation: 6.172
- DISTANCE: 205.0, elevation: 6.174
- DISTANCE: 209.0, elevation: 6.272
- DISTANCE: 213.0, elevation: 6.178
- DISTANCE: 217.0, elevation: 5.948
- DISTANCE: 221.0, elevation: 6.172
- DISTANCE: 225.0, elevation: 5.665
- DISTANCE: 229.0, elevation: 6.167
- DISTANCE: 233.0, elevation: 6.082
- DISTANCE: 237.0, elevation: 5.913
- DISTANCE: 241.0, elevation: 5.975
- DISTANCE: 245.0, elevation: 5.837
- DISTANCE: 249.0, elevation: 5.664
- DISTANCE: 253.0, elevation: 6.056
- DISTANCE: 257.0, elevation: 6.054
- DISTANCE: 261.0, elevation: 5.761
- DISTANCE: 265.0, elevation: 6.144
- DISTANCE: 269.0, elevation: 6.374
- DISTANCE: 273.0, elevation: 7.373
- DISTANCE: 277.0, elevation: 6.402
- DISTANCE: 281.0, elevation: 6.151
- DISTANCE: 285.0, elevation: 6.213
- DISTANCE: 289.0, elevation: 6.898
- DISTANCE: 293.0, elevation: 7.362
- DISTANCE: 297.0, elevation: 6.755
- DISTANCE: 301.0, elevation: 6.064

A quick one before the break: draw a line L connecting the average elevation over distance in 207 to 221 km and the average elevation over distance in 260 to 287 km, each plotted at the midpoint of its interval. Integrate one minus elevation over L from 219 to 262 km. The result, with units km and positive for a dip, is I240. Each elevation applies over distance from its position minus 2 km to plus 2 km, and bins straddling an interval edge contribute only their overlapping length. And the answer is 2.0 km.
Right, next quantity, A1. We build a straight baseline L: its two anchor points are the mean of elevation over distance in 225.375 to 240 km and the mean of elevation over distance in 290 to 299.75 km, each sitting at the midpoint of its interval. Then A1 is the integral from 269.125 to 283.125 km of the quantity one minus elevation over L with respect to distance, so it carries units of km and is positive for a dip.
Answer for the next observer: 0.1 km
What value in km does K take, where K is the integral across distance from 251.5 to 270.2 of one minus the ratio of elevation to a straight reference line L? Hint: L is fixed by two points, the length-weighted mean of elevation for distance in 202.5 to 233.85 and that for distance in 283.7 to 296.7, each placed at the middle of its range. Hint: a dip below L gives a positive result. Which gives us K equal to 1.3 km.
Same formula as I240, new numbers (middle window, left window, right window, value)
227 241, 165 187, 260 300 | 0.8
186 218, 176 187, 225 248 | -0.4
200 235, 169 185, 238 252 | -0.6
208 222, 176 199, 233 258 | -0.1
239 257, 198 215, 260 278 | 1.3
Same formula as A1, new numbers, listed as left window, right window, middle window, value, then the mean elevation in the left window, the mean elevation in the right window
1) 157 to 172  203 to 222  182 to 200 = -0.4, 6.09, 6.15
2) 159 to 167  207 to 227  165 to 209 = -1.0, 6.05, 6.05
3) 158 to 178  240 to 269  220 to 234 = 0.0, 6.13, 5.96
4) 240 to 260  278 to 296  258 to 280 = -0.3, 5.91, 6.65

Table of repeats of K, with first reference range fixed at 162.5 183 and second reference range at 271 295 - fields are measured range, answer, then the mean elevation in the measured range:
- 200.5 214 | 0.2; 6.2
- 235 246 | 1.0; 5.91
